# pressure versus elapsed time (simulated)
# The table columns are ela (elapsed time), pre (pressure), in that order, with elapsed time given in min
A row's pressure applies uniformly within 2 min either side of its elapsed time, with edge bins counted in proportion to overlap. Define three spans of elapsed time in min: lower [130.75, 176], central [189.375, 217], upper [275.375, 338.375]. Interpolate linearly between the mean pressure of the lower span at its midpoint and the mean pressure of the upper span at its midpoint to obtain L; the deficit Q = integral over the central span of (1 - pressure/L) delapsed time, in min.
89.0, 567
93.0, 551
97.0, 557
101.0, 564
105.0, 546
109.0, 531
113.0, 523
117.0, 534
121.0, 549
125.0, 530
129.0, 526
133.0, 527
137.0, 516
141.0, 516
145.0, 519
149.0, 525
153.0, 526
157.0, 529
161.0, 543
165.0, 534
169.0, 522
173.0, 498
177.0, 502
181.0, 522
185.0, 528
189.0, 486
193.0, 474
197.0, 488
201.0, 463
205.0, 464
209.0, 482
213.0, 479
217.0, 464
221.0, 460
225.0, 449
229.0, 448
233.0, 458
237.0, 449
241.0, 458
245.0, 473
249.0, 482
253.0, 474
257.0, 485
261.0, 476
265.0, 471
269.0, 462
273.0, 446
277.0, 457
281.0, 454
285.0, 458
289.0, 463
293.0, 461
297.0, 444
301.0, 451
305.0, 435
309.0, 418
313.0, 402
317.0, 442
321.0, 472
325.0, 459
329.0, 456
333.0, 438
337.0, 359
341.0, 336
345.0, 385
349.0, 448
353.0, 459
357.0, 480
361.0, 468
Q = 1.21 min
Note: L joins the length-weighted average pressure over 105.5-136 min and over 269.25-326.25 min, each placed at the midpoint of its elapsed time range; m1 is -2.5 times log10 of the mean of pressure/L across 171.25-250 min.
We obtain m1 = 0.03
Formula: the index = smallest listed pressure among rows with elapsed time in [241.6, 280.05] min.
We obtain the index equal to 446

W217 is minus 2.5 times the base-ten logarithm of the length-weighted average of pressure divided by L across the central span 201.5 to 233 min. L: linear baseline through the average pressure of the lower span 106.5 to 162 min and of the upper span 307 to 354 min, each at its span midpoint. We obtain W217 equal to 0.05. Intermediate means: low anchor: 528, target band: 463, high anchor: 422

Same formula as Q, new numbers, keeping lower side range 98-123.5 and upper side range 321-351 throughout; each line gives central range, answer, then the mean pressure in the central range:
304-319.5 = 0.15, 425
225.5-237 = 0.54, 452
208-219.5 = 0.24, 474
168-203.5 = 0.20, 497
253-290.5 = -1.04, 464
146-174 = -0.65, 526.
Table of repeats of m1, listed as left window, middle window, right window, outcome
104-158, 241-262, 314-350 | -0.029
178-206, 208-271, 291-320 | 0.004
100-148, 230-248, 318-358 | 0.036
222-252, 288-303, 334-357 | -0.056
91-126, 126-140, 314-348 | 0.013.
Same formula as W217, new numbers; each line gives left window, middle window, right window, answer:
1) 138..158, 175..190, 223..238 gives -0.040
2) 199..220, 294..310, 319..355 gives -0.008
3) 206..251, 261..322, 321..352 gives -0.032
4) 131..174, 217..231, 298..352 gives 0.066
